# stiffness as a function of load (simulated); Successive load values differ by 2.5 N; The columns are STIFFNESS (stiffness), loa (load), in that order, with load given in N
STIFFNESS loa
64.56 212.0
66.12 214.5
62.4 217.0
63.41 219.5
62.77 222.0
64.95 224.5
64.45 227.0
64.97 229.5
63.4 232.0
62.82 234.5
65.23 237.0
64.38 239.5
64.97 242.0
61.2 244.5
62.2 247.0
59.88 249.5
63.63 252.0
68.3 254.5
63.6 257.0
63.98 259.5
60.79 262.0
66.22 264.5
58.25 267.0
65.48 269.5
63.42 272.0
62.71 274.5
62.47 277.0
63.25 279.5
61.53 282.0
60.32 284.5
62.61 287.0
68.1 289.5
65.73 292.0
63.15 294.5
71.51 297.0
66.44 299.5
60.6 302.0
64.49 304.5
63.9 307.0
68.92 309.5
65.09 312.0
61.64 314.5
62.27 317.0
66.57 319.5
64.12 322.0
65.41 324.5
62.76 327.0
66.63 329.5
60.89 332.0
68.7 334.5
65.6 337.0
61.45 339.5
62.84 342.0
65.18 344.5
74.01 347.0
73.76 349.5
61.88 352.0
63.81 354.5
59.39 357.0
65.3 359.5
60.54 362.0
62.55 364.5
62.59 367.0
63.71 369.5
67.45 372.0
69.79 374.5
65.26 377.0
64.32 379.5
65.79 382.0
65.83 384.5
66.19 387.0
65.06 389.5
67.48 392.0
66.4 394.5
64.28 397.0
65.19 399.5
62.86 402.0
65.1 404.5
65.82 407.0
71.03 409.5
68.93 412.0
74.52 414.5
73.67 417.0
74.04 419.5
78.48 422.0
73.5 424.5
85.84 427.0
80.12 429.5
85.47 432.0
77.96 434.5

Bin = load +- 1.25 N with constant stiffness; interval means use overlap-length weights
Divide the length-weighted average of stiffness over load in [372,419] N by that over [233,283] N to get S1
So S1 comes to 1.06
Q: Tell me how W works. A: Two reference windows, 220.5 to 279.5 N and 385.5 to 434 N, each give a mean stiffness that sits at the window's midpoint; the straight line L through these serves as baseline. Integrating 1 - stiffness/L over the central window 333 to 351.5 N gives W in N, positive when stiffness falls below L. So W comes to 0.3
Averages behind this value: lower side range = 63.5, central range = 67.1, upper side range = 71.3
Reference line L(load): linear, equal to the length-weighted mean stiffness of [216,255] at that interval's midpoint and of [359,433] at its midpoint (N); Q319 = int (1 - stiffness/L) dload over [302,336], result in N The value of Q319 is 0.9 N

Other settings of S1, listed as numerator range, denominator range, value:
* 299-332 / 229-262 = 1.01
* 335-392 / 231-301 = 1.02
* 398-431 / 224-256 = 1.13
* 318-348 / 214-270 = 1.03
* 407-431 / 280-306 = 1.17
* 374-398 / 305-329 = 1.02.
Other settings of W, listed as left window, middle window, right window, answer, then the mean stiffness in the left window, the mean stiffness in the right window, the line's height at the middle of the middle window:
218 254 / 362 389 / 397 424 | 1.35 N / 63.5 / 69.8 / 68.5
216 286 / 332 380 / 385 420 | 0.93 N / 63.3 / 67.7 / 66.3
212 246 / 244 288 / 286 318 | 1.14 N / 63.9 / 65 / 64.5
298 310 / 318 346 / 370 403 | 0.21 N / 64.8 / 65.8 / 65.1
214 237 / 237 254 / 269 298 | 0.22 N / 63.9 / 64.1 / 64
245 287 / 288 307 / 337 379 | -0.59 N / 62.8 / 65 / 63.6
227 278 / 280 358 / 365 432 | 1.46 N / 63.4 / 69.2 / 66.1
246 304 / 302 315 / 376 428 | 0.10 N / 63.7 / 69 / 65.1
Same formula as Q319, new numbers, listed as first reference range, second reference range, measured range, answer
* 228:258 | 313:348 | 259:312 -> 0.19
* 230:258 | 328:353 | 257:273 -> 0.28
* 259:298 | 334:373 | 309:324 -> -0.08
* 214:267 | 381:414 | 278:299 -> -0.03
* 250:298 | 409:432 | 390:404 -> 1.70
